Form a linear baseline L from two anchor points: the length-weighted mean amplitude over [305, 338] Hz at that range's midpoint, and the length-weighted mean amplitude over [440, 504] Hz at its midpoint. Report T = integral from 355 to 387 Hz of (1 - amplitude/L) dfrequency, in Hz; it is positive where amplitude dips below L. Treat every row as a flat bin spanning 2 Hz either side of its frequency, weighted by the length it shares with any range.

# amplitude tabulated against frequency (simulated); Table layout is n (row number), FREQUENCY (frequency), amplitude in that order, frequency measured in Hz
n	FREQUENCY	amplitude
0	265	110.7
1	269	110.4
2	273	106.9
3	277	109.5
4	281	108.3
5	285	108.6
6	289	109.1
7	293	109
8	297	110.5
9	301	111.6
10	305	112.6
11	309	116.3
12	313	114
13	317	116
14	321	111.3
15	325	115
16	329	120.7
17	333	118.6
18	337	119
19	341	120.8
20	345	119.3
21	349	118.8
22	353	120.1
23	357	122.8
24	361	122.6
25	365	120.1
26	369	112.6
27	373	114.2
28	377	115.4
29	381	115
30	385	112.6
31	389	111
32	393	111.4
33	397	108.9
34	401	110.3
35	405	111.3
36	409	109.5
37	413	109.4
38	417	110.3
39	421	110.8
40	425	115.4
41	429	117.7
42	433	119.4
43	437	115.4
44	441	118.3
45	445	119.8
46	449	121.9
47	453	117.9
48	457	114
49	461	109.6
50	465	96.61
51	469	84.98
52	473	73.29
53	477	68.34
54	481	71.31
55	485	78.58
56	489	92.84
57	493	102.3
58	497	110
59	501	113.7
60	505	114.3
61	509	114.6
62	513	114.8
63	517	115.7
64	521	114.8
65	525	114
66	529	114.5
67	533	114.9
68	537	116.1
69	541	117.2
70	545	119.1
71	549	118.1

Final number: -1.8 Hz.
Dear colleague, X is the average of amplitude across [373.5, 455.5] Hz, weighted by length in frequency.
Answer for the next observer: 114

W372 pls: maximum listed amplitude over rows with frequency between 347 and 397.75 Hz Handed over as 122.8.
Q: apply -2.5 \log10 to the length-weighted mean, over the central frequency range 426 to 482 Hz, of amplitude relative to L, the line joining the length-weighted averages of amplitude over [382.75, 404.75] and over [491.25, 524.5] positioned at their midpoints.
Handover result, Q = 0.08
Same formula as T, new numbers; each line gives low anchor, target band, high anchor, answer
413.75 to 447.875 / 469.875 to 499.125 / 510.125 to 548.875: 7.69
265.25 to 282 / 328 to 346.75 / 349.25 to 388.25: -0.85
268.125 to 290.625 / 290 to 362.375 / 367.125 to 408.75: -4.10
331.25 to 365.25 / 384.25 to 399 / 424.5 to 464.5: 0.95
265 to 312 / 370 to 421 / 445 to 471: -1.14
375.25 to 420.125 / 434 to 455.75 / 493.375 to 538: -1.20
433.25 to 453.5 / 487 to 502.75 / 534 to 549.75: 1.80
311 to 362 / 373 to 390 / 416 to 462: 0.52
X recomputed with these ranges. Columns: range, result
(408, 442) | 114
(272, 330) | 112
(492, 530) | 113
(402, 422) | 110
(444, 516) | 101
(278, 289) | 109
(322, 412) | 116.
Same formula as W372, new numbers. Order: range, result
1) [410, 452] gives 121.9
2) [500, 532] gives 115.7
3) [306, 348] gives 120.8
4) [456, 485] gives 114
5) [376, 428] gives 115.4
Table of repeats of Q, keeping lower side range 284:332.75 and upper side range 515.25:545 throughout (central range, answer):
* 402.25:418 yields 0.04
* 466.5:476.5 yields 0.42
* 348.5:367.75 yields -0.06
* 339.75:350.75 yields -0.06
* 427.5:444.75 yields -0.03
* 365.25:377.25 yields -0.01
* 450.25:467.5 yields 0.05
